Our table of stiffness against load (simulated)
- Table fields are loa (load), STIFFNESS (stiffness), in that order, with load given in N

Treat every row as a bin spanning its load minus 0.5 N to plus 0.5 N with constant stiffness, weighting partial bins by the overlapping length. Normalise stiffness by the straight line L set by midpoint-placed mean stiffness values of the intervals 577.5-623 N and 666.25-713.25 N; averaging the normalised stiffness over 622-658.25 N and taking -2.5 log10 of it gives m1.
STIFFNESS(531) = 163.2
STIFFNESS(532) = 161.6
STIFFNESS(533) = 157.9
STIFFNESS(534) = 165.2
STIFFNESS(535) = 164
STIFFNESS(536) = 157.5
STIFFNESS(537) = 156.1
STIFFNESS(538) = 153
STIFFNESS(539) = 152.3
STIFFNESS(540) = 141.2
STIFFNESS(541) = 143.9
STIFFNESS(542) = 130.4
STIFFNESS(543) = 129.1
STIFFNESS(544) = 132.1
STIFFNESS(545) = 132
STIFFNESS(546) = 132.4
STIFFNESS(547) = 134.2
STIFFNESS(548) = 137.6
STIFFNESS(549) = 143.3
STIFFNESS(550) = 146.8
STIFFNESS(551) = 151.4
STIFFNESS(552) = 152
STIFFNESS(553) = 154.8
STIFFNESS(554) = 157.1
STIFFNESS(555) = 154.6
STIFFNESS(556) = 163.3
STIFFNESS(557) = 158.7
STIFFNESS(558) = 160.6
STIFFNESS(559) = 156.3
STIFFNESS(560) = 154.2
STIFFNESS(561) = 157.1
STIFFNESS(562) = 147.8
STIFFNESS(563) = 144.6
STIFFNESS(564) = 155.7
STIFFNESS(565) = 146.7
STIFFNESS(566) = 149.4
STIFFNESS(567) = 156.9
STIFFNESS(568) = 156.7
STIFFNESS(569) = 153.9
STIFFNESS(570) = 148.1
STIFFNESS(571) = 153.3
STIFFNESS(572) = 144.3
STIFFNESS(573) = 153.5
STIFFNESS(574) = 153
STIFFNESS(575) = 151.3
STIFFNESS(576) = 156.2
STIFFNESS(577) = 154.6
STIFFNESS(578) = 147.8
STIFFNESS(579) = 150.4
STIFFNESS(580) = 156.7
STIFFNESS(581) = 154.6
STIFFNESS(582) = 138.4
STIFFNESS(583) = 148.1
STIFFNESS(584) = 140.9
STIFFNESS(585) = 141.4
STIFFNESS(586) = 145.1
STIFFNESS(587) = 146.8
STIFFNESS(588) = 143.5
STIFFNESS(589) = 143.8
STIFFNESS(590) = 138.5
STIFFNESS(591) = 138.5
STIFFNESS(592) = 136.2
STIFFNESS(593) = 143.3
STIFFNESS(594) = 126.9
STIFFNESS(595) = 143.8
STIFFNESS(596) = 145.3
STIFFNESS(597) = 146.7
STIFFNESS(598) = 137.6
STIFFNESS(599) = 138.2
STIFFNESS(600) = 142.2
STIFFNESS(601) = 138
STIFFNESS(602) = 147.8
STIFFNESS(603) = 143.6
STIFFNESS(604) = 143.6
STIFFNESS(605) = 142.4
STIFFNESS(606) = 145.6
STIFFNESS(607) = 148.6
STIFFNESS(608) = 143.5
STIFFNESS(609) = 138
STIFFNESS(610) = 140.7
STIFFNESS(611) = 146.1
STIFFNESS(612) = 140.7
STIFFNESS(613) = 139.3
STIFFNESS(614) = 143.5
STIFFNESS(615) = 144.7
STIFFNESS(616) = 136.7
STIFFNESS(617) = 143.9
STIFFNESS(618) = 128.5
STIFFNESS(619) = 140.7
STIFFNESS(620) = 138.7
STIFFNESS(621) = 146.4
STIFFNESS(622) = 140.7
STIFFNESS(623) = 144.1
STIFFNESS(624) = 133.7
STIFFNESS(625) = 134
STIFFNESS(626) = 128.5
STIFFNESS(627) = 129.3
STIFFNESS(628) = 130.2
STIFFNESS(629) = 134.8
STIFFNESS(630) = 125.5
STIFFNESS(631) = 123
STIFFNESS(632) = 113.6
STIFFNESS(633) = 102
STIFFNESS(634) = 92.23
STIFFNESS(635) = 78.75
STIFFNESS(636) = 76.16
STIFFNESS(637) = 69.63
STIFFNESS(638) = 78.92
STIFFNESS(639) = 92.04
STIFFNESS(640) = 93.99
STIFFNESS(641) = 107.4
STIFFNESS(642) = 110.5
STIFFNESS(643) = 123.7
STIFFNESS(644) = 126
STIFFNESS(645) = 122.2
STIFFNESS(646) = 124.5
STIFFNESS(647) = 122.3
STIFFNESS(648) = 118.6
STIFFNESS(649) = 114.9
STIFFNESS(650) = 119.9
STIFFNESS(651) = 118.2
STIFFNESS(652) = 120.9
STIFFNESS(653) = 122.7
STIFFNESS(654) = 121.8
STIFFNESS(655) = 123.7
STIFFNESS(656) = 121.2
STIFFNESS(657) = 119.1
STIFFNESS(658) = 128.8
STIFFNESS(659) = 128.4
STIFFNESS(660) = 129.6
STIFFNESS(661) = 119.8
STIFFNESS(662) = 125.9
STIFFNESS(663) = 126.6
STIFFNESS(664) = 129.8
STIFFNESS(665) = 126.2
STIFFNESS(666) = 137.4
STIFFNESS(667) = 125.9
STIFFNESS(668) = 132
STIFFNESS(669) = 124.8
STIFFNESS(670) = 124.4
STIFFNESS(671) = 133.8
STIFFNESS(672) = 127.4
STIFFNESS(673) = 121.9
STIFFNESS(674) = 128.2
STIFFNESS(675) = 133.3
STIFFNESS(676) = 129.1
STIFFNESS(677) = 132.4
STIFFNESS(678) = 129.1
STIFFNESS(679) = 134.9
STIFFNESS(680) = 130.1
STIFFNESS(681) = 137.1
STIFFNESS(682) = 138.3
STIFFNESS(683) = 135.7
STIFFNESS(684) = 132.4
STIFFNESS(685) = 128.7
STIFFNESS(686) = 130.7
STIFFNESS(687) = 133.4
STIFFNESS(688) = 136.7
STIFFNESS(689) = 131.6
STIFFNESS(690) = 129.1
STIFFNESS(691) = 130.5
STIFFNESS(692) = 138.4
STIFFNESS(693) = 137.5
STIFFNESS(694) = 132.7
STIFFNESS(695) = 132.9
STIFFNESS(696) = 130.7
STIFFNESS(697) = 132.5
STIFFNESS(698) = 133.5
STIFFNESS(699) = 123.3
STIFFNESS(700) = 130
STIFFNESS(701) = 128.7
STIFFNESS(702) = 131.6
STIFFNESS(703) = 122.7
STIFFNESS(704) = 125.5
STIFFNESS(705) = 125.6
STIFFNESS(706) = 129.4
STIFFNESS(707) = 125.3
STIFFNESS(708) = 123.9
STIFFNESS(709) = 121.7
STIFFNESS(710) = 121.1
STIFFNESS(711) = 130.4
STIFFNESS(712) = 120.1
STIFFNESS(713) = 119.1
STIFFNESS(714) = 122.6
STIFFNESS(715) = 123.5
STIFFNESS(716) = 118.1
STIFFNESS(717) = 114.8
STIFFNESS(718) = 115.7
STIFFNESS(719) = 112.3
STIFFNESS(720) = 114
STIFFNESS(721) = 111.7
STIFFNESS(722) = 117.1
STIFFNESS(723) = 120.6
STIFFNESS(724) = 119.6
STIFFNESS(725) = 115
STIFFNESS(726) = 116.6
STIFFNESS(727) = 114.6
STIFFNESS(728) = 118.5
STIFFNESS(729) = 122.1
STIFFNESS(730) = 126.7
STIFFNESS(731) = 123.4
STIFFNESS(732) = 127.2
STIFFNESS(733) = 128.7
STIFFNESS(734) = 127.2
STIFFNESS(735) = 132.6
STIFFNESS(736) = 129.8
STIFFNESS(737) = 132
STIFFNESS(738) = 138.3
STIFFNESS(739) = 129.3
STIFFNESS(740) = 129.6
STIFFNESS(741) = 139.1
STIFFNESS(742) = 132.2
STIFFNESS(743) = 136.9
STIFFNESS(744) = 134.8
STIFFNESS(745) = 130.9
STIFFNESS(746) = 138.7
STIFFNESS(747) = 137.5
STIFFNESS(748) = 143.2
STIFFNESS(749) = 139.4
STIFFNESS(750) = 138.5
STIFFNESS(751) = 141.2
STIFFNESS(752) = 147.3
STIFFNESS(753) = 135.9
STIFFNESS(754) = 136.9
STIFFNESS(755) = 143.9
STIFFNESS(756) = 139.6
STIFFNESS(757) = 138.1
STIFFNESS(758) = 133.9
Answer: 0.184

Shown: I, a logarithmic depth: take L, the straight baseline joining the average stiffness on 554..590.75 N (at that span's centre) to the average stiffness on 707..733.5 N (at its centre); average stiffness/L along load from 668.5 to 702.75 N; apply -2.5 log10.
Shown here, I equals -0.03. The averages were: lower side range 151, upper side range 120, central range 131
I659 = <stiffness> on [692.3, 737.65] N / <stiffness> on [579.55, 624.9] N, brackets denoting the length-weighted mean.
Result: 0.9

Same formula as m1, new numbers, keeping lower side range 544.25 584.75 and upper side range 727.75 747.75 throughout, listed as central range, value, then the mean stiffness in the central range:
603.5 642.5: 0.149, 125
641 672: 0.132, 124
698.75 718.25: 0.089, 124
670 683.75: 0.051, 131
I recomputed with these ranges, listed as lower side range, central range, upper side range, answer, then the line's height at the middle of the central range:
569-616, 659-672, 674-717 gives 0.05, 134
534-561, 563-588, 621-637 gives -0.09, 138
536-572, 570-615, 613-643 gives -0.09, 134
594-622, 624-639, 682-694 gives 0.27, 139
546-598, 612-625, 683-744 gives 0.01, 141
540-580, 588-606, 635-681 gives -0.03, 138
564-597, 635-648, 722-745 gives 0.32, 139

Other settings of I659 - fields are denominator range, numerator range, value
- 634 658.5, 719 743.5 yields 1.13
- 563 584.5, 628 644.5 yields 0.69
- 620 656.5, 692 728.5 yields 1.06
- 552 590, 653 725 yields 0.84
